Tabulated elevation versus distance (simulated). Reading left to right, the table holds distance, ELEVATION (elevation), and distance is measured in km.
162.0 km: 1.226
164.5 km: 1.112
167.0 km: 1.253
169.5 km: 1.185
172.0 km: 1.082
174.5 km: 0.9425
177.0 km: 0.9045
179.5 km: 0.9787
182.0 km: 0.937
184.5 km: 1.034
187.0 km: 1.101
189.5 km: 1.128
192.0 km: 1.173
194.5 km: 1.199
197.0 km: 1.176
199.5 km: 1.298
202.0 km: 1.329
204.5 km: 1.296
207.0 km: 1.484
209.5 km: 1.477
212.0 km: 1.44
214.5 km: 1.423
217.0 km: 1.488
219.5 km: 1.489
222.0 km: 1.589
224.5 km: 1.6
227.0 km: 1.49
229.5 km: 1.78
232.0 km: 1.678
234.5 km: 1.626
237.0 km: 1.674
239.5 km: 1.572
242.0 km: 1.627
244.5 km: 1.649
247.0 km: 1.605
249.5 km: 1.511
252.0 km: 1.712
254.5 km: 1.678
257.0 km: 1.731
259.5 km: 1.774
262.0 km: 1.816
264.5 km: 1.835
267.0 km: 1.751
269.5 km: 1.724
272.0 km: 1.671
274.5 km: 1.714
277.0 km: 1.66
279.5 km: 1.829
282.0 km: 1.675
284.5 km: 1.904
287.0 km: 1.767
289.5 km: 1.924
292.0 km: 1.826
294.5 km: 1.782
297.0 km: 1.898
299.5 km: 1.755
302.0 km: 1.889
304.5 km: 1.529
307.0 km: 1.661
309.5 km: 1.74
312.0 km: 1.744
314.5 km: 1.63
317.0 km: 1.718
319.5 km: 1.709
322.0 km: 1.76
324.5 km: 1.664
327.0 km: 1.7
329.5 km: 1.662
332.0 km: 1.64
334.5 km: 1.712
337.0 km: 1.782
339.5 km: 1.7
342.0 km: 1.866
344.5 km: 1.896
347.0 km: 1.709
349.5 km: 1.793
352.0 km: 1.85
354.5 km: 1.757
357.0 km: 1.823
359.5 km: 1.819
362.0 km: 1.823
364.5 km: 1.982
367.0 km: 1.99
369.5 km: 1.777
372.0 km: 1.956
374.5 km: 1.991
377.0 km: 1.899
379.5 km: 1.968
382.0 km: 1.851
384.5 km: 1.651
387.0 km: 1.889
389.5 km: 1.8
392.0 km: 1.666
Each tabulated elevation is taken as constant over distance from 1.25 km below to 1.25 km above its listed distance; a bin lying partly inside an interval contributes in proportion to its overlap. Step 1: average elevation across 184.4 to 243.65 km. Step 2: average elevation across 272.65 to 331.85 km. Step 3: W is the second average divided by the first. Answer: 1.2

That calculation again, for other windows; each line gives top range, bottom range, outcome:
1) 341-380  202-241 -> 1.22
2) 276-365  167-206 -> 1.57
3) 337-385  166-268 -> 1.30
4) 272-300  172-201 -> 1.65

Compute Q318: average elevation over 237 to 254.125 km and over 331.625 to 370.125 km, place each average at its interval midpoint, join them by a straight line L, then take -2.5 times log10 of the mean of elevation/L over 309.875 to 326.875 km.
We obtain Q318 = 0.03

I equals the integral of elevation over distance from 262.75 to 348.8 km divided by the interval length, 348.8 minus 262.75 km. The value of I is 1.75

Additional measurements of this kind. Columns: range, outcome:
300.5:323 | 1.71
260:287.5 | 1.76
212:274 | 1.64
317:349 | 1.73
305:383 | 1.79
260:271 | 1.78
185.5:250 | 1.46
